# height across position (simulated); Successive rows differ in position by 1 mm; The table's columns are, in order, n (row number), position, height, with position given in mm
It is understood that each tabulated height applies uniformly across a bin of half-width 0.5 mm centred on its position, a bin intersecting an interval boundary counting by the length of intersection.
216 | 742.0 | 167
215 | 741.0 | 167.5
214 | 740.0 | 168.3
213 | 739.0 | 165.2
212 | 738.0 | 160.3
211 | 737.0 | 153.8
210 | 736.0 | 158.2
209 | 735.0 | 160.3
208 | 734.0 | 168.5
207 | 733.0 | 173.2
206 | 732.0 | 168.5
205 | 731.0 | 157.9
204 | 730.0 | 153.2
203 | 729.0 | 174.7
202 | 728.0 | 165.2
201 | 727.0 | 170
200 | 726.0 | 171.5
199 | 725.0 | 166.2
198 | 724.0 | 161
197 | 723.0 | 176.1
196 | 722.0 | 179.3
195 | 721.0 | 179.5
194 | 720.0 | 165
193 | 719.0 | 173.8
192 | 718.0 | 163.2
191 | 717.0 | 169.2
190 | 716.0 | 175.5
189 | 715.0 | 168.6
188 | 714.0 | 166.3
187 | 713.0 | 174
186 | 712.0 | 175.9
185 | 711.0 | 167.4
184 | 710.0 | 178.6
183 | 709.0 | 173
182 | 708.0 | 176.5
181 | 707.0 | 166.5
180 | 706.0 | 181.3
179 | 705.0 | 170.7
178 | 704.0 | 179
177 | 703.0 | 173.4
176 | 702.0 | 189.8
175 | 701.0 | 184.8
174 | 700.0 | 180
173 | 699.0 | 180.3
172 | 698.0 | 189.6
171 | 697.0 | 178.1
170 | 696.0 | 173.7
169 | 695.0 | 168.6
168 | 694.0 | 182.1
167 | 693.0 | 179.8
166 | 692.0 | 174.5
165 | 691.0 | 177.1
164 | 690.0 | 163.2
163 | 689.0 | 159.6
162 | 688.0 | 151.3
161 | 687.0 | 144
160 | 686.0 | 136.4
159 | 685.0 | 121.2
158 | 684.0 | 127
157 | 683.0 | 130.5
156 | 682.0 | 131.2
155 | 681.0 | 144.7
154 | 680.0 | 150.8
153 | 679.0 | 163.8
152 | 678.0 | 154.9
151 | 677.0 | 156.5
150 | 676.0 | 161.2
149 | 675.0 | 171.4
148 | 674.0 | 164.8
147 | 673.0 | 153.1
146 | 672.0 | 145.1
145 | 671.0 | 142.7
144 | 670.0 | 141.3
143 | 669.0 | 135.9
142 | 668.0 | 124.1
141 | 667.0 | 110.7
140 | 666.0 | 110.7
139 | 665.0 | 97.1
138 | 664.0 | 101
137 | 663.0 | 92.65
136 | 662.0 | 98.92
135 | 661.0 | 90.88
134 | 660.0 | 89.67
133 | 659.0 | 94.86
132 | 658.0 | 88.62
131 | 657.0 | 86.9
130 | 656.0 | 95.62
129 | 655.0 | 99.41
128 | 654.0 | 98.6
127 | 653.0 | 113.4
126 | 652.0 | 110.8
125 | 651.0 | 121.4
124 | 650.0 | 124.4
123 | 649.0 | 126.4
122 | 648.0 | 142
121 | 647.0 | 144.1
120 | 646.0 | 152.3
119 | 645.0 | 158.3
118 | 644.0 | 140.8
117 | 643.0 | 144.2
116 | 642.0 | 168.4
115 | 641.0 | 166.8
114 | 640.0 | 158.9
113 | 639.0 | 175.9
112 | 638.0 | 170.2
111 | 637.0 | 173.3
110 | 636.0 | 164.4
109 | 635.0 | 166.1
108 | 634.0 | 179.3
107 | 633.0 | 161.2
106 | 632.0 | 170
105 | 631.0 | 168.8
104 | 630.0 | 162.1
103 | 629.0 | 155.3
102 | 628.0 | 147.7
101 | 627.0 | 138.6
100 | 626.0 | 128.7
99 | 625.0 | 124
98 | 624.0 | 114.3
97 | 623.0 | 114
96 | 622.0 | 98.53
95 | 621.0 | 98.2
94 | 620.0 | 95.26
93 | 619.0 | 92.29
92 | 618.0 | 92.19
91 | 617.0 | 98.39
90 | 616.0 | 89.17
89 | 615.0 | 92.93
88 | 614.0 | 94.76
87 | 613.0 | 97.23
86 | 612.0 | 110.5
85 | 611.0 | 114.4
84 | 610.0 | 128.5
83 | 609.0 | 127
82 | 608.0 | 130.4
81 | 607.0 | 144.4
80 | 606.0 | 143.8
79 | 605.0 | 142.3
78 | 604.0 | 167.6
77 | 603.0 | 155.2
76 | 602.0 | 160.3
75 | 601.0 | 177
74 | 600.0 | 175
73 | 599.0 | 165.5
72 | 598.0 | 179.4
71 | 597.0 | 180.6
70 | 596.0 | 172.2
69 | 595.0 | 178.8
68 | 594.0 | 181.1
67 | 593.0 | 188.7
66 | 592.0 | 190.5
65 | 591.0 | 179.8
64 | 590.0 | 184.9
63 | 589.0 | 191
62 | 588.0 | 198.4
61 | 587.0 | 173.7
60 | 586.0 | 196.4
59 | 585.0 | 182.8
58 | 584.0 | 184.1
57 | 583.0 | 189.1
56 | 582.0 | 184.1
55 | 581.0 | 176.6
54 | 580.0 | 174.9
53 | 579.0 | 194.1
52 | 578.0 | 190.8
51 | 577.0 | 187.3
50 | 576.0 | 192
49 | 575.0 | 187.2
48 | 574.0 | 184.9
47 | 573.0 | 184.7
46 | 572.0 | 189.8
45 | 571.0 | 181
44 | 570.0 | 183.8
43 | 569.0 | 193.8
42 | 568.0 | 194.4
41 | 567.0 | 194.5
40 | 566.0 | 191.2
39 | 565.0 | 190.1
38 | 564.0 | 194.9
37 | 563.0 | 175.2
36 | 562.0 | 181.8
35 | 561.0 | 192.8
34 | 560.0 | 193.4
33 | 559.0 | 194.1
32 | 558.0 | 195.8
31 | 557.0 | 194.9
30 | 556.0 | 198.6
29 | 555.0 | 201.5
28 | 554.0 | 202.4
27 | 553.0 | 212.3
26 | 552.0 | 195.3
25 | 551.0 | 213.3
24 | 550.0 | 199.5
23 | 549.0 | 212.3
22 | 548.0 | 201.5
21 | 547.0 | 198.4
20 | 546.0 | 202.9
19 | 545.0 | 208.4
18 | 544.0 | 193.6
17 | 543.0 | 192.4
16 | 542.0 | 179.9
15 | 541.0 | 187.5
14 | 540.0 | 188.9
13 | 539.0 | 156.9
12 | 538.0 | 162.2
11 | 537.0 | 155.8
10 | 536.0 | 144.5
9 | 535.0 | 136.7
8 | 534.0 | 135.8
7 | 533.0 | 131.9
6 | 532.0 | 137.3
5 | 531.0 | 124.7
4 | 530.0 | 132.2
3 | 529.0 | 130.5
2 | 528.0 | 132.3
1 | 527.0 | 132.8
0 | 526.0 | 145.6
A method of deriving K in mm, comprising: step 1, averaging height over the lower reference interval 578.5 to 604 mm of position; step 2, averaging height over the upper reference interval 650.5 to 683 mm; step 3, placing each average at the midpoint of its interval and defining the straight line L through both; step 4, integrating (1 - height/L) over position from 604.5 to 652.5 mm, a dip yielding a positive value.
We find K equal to 5.1 mm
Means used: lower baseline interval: 180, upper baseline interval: 123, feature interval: 135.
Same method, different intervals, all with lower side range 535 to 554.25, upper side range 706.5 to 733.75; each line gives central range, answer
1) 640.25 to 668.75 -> 9.48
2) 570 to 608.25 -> 1.25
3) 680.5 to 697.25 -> 1.75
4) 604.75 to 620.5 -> 6.05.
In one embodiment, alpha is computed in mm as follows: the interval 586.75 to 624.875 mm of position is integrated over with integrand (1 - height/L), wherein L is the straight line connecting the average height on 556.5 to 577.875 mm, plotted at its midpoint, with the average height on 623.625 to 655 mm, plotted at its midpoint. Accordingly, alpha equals 5.8 mm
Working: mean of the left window 189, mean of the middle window 142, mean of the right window 147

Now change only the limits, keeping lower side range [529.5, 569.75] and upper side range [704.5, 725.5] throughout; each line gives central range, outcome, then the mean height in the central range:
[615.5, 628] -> 4.9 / 109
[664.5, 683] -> 3.4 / 142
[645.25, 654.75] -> 2.7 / 126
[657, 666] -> 4.1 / 94.7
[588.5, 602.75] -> 0.1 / 178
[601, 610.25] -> 1.7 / 147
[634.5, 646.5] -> 1.0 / 162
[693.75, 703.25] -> -0.4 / 180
